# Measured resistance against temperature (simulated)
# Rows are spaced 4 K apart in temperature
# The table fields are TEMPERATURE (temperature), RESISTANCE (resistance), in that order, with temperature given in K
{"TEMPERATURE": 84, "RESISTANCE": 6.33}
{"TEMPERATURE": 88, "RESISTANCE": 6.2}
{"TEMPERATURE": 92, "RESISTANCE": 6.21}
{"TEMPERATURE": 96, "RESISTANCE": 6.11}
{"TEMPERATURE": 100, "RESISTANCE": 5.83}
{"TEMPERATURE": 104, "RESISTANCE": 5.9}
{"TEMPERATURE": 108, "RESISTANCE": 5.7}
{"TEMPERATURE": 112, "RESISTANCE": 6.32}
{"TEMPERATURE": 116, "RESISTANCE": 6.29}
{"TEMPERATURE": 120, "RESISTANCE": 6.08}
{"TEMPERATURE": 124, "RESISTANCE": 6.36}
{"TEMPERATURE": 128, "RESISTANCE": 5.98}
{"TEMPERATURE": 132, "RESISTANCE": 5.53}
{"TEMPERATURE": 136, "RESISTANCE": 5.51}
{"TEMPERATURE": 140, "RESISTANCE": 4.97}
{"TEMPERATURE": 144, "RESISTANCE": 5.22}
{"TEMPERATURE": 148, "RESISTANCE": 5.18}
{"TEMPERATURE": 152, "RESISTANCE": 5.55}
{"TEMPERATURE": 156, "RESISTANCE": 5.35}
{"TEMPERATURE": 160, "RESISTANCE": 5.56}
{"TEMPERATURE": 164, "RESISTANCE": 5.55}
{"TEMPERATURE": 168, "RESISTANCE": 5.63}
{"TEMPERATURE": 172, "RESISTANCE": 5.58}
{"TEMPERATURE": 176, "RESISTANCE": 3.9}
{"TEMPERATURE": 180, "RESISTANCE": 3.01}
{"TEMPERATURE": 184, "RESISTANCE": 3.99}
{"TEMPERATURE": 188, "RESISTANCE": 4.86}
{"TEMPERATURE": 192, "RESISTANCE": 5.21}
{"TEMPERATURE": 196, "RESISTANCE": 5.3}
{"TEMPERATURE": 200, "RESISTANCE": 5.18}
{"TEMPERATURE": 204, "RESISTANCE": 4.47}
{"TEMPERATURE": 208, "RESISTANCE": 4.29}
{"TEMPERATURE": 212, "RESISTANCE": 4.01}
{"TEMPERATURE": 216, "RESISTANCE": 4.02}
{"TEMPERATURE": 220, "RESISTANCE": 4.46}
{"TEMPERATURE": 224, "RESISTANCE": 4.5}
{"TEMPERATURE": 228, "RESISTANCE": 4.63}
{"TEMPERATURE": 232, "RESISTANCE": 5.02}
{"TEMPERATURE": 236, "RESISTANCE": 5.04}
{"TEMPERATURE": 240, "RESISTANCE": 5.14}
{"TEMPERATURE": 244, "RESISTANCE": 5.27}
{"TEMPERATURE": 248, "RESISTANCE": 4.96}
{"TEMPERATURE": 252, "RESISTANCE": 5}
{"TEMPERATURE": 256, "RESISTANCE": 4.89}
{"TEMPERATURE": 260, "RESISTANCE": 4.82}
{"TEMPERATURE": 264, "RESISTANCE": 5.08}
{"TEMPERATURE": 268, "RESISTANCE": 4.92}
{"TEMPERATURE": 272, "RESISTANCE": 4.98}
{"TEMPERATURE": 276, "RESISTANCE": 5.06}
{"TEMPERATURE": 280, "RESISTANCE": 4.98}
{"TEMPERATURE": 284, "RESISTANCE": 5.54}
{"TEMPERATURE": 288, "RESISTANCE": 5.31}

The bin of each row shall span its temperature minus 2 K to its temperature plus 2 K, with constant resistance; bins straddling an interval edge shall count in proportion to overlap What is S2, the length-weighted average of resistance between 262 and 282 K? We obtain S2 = 5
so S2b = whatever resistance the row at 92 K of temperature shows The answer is 6.21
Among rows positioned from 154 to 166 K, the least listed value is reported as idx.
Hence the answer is 5.35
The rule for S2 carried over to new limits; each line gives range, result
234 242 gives 5.09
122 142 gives 5.67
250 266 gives 4.95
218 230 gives 4.53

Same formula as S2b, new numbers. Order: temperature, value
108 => 5.7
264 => 5.08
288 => 5.31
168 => 5.63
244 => 5.27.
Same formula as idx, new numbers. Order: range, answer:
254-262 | 4.82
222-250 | 4.5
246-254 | 4.96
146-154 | 5.18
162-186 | 3.01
